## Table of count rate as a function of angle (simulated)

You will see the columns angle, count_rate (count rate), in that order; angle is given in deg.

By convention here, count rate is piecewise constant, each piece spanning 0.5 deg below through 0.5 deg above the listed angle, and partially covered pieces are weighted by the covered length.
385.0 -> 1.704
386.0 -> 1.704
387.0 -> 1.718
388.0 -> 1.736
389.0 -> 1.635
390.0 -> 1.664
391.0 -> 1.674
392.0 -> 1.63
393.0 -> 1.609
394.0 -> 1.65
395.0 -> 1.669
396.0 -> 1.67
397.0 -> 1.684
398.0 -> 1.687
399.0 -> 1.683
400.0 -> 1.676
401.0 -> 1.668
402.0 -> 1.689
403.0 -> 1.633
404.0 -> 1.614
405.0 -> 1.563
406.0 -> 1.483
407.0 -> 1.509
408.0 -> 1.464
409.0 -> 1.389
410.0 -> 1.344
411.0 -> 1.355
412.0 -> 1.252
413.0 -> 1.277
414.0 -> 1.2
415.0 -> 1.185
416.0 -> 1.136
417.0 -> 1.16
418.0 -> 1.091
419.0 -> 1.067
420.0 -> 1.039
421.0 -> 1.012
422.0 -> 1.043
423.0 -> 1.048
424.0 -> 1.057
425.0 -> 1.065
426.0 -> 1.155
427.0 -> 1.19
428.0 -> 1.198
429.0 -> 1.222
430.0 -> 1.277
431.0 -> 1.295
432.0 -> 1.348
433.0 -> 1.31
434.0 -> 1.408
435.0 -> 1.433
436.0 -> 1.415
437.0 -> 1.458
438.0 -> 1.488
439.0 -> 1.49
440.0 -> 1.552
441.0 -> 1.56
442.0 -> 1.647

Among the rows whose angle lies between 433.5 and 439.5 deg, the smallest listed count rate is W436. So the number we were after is 1.408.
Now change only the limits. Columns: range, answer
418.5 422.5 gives 1.012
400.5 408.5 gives 1.464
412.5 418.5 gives 1.091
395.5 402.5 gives 1.668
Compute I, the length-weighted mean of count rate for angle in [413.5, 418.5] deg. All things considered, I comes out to 1.15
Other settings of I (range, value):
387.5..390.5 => 1.68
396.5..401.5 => 1.68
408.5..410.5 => 1.37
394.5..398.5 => 1.68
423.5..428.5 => 1.13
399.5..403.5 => 1.67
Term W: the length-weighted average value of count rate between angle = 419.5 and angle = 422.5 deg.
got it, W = 1.03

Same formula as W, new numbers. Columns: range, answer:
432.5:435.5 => 1.38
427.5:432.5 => 1.27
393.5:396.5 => 1.66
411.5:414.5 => 1.24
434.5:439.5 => 1.46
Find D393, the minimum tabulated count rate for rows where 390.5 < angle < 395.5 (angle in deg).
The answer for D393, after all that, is 1.609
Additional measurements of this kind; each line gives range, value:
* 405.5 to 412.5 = 1.252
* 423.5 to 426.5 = 1.057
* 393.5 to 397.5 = 1.65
